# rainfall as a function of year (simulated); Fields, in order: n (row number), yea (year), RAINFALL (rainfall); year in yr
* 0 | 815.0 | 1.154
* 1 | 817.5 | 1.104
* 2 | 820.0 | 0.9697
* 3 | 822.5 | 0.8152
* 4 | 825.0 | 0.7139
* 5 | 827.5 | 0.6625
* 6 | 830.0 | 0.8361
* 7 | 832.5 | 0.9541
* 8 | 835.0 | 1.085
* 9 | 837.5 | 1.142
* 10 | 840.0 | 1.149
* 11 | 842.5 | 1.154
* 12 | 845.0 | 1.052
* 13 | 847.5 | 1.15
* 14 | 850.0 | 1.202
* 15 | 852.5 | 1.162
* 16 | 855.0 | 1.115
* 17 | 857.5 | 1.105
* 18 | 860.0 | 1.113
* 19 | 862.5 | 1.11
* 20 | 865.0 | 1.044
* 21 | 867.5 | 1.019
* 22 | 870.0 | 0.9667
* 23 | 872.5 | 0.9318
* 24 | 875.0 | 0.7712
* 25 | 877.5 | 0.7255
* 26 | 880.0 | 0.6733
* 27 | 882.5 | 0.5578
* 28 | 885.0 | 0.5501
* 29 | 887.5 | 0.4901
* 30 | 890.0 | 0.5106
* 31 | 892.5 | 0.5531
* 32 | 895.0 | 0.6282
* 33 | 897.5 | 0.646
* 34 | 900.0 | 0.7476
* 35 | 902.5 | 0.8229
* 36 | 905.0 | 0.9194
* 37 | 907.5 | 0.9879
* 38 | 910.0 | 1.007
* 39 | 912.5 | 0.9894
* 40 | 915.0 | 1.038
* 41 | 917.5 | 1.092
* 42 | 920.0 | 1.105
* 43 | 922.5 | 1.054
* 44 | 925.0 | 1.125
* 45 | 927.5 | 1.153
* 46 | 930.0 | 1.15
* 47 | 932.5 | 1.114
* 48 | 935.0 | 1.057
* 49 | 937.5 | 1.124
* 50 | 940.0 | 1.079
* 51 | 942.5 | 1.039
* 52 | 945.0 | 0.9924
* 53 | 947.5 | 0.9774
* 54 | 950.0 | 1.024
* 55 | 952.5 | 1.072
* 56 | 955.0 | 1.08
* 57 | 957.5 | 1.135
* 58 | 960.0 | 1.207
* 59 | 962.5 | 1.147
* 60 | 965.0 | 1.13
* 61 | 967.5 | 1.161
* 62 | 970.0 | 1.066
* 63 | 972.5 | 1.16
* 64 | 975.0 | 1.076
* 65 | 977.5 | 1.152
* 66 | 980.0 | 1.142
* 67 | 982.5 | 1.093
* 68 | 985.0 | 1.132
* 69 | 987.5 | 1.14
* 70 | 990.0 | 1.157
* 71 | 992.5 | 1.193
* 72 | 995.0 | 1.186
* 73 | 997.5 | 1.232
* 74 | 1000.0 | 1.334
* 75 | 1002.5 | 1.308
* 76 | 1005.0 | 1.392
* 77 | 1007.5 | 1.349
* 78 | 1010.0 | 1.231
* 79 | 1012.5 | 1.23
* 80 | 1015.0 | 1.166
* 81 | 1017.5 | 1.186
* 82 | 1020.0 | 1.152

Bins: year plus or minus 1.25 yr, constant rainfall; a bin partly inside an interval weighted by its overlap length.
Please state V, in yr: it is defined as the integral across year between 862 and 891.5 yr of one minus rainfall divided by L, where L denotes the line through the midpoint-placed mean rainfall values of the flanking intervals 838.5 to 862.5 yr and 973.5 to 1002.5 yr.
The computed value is 9.60 yr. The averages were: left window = 1.13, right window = 1.17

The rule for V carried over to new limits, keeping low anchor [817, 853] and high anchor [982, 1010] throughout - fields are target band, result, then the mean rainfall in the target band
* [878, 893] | 7.1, 0.564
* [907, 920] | 1.0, 1.03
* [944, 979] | 2.5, 1.1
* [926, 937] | 0.2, 1.12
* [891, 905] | 5.1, 0.698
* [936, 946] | 0.8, 1.06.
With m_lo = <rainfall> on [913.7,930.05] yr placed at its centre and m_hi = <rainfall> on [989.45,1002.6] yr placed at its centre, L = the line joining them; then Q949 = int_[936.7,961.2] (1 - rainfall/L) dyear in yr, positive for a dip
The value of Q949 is 1.6 yr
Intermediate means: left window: 1.1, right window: 1.23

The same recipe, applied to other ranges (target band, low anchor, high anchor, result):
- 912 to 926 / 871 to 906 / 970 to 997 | -4.1 yr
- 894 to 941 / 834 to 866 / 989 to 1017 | 7.5 yr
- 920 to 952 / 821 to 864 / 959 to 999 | 1.0 yr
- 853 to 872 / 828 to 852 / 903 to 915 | -0.5 yr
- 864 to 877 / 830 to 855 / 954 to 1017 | 2.2 yr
